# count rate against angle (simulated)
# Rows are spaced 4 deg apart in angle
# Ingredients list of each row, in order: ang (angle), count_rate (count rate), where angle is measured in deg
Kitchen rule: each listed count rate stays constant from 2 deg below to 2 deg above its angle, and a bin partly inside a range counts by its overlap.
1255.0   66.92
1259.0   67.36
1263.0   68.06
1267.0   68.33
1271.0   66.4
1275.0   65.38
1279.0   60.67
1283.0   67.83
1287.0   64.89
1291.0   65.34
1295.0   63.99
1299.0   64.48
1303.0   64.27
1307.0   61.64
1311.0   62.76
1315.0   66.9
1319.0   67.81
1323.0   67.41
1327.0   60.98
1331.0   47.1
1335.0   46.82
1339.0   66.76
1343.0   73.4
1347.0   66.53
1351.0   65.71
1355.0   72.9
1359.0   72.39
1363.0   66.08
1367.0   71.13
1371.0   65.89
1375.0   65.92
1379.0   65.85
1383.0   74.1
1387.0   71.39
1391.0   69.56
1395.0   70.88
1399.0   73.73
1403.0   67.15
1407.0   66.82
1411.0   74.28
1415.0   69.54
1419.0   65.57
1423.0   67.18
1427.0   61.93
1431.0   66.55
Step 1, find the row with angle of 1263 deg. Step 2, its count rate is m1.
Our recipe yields 68.06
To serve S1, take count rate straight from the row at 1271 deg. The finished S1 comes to 66.4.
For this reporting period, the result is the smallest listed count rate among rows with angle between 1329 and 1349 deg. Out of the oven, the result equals 46.82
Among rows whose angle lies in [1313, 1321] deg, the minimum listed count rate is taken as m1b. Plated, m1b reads 66.9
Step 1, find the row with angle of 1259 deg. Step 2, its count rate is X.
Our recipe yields 67.36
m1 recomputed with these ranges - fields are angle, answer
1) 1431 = 66.55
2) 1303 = 64.27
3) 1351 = 65.71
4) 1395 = 70.88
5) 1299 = 64.48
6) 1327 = 60.98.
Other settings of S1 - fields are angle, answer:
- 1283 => 67.83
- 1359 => 72.39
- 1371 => 65.89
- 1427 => 61.93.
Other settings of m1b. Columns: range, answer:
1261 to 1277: 65.38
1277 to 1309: 60.67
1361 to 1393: 65.85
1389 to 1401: 69.56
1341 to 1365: 65.71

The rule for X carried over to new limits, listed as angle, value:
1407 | 66.82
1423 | 67.18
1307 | 61.64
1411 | 74.28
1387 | 71.39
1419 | 65.57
